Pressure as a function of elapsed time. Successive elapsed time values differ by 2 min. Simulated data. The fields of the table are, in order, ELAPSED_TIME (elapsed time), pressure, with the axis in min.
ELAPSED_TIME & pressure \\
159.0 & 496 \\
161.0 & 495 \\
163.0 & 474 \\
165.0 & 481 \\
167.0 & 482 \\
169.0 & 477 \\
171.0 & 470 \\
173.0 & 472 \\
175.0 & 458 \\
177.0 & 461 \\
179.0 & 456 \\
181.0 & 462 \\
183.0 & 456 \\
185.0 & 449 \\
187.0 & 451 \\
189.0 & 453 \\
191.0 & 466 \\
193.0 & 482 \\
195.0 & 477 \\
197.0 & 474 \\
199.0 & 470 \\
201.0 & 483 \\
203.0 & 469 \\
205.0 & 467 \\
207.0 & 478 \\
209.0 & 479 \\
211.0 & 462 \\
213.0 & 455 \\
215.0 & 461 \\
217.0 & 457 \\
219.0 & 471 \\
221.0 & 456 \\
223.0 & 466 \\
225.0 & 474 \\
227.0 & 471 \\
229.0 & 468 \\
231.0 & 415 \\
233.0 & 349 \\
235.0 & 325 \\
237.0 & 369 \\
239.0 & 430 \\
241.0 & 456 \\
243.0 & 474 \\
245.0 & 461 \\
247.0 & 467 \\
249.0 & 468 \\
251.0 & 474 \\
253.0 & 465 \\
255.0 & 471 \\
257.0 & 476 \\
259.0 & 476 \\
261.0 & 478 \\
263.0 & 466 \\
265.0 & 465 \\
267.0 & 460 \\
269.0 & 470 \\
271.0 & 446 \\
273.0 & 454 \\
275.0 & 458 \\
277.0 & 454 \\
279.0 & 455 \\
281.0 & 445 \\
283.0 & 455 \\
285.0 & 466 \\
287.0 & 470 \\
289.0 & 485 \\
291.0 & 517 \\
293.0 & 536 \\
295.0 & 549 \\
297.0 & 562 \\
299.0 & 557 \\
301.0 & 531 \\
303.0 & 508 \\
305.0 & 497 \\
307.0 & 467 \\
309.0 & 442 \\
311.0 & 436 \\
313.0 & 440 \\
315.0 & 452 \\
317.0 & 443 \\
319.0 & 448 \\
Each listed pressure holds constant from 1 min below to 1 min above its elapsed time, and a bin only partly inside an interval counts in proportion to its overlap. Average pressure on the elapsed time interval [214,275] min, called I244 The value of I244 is 451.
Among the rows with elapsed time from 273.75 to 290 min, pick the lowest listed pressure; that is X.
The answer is 445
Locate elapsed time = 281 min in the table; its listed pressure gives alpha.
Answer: 445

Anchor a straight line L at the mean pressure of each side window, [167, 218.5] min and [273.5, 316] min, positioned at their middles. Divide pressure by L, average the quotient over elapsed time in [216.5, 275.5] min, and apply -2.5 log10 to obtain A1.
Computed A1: 0.06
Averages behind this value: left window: 466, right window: 484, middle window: 451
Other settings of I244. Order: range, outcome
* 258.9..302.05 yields 485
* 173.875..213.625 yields 466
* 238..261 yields 466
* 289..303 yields 536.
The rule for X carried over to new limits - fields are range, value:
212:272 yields 325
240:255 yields 456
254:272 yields 446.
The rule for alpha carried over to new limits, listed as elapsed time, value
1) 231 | 415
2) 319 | 448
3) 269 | 470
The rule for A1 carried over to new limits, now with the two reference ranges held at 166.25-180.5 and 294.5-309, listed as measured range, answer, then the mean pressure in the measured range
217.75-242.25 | 0.14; 430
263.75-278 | 0.11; 458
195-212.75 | 0.02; 472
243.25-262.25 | 0.06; 471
